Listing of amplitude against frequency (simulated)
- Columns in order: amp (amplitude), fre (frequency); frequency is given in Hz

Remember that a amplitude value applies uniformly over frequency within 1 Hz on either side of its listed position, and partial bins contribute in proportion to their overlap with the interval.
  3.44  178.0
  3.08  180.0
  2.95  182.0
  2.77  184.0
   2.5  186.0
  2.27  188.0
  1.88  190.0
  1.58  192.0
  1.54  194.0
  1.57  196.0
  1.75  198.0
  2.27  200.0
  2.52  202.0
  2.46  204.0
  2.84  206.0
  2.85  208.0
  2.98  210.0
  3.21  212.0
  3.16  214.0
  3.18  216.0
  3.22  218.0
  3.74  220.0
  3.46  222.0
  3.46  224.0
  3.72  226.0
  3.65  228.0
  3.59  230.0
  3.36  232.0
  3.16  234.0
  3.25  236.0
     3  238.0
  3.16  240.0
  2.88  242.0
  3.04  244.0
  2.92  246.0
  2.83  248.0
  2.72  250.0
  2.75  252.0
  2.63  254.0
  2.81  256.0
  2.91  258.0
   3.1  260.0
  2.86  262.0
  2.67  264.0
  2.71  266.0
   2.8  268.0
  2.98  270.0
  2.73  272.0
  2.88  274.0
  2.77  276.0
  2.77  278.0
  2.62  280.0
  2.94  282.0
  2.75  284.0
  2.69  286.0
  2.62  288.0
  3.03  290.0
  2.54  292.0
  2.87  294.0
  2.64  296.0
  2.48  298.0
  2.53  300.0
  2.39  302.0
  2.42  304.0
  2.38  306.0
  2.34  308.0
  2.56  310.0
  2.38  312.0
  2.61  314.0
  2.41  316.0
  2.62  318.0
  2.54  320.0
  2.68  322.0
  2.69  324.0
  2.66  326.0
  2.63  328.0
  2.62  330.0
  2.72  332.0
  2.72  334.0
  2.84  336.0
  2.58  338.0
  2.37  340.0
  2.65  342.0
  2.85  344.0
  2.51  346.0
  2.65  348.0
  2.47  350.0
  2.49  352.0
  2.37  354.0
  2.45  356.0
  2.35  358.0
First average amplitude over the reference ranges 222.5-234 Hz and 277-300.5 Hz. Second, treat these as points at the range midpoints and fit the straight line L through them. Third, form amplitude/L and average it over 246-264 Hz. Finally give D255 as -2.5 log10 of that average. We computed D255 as 0.12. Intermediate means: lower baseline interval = 3.52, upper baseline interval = 2.71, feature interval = 2.82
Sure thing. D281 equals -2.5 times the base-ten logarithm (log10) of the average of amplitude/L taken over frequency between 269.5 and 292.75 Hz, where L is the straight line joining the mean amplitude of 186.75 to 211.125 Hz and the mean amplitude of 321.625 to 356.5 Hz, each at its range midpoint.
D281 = -0.14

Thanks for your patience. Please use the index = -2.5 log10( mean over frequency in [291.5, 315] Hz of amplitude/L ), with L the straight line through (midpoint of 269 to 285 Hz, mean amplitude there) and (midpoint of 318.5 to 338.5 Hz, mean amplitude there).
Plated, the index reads 0.09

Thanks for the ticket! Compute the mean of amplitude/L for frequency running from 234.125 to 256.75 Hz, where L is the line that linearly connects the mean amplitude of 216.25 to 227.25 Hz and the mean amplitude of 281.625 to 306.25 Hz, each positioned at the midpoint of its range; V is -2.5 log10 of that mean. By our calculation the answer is 0.11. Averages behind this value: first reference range 3.5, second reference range 2.64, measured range 2.92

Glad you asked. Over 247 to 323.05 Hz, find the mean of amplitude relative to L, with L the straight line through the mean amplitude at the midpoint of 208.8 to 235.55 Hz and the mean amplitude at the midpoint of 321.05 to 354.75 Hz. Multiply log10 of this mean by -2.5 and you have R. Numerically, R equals 0.11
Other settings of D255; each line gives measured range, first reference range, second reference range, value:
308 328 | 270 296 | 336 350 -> 0.05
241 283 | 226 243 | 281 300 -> 0.07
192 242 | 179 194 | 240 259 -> -0.12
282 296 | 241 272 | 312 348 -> -0.01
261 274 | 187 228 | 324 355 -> -0.05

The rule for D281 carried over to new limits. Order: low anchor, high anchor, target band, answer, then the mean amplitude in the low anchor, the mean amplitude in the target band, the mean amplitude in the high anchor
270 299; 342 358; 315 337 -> -0.01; 2.75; 2.65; 2.54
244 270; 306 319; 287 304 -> -0.02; 2.82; 2.62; 2.48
